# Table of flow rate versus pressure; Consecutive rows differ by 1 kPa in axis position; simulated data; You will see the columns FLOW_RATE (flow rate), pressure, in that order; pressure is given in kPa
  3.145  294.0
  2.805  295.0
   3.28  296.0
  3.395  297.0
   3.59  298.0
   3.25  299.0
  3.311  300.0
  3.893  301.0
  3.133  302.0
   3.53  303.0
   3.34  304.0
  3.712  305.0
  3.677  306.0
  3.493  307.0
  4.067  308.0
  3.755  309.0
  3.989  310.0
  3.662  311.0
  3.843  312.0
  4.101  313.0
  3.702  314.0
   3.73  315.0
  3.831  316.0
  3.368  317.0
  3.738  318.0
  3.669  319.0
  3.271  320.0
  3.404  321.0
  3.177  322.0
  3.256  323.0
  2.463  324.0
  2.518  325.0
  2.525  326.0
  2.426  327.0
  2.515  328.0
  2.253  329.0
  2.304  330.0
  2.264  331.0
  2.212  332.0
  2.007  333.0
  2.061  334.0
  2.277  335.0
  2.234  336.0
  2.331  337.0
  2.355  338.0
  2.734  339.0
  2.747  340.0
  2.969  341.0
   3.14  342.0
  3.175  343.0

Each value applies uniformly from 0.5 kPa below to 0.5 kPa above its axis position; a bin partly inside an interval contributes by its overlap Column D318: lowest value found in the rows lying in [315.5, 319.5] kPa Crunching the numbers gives 3.368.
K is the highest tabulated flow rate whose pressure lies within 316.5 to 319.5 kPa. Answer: 3.738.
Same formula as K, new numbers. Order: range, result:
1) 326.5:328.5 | 2.515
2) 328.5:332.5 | 2.304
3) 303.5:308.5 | 4.067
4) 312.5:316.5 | 4.101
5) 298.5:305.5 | 3.893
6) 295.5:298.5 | 3.59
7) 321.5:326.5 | 3.256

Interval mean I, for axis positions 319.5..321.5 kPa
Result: 3.34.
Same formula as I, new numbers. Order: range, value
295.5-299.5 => 3.38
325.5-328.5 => 2.49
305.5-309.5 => 3.75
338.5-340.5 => 2.74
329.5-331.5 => 2.28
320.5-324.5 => 3.08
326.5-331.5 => 2.35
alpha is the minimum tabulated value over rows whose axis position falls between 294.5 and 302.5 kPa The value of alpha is 2.805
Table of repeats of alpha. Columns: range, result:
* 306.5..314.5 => 3.493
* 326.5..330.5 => 2.253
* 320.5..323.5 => 3.177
